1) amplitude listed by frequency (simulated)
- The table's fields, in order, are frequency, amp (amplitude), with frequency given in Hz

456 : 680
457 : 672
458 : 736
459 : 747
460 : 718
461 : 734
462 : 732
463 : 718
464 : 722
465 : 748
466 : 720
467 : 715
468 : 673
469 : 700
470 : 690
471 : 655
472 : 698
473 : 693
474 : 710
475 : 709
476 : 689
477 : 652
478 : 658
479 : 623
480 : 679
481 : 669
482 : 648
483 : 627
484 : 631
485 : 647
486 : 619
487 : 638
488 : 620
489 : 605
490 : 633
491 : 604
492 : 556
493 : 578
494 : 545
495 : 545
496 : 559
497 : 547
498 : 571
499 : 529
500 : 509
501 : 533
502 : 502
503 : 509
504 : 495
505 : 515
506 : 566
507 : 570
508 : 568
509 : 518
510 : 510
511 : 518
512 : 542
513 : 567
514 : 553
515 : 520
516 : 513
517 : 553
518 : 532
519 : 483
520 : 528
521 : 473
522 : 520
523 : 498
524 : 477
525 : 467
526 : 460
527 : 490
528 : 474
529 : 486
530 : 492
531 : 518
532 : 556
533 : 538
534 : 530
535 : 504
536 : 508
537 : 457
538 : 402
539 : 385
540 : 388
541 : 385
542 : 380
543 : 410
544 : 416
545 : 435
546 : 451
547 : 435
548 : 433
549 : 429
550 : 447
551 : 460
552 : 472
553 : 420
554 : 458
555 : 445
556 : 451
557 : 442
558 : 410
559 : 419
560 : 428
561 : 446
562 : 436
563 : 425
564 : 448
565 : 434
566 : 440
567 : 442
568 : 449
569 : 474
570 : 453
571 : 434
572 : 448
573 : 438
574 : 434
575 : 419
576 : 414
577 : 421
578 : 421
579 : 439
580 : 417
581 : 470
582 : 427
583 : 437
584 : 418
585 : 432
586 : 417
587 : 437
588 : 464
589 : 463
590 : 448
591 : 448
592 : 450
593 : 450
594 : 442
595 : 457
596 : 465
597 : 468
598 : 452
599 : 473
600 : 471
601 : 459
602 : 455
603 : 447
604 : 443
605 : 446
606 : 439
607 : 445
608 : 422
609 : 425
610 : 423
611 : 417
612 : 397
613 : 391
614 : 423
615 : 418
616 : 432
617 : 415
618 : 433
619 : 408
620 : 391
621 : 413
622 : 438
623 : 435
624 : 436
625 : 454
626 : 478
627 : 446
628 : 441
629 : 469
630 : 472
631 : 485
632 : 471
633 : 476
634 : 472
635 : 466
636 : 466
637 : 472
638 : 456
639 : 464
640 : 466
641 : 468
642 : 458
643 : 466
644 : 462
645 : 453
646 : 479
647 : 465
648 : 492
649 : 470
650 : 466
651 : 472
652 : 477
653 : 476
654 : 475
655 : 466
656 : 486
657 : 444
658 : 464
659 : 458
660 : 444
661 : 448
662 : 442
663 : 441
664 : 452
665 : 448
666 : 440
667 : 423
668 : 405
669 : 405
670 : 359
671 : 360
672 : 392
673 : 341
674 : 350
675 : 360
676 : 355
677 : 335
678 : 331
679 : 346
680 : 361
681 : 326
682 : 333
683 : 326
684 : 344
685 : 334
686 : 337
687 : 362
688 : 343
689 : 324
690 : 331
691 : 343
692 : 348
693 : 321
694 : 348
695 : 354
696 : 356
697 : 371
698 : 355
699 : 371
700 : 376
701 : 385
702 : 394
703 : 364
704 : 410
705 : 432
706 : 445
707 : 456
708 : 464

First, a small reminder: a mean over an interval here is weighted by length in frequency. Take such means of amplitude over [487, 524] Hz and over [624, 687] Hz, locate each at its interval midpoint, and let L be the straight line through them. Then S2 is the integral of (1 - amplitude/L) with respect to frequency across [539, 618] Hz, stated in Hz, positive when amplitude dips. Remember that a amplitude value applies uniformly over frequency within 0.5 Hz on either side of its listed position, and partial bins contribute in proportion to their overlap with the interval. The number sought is 8.1 Hz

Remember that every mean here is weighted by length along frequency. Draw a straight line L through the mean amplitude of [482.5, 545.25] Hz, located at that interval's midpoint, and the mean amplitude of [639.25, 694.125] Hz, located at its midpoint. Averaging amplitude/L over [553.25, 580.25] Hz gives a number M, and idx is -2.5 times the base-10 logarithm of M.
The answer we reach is 0.11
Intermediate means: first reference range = 521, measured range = 437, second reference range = 406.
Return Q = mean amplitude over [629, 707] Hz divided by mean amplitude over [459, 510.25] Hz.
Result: 0.7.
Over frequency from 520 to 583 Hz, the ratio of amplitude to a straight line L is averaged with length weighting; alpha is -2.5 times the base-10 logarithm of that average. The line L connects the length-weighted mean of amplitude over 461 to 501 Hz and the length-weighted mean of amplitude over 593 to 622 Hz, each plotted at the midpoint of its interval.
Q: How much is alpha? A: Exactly 0.17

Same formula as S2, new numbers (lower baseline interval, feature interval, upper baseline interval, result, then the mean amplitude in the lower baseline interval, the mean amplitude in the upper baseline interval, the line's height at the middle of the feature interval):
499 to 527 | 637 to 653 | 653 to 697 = -2.33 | 518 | 384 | 409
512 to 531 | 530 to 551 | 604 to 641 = 1.82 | 506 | 442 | 494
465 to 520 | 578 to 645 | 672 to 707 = 0.87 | 597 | 358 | 453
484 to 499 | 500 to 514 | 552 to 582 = 0.67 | 590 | 437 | 559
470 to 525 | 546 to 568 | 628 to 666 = 3.85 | 578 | 464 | 533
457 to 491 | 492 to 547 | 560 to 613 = 7.74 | 679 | 441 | 583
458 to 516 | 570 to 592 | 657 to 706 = 2.87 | 619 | 377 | 502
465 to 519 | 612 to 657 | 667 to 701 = -4.23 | 599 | 353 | 417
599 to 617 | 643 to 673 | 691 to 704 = -3.90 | 433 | 363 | 394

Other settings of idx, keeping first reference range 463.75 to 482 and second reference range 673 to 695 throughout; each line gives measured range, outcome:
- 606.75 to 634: 0.021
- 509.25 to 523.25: 0.179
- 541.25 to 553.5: 0.293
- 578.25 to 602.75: 0.106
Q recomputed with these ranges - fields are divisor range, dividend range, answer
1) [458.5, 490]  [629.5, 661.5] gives 0.69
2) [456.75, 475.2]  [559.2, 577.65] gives 0.62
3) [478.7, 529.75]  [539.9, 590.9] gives 0.79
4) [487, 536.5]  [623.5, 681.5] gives 0.82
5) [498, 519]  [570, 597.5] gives 0.83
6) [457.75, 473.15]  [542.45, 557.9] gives 0.62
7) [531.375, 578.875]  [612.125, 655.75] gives 1.03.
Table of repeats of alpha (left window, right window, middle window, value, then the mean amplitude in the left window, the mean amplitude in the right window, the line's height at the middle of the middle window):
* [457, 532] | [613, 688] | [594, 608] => 0.06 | 594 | 426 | 479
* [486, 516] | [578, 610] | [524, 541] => 0.09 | 553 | 445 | 517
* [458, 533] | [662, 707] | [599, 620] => 0.07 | 592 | 371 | 459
